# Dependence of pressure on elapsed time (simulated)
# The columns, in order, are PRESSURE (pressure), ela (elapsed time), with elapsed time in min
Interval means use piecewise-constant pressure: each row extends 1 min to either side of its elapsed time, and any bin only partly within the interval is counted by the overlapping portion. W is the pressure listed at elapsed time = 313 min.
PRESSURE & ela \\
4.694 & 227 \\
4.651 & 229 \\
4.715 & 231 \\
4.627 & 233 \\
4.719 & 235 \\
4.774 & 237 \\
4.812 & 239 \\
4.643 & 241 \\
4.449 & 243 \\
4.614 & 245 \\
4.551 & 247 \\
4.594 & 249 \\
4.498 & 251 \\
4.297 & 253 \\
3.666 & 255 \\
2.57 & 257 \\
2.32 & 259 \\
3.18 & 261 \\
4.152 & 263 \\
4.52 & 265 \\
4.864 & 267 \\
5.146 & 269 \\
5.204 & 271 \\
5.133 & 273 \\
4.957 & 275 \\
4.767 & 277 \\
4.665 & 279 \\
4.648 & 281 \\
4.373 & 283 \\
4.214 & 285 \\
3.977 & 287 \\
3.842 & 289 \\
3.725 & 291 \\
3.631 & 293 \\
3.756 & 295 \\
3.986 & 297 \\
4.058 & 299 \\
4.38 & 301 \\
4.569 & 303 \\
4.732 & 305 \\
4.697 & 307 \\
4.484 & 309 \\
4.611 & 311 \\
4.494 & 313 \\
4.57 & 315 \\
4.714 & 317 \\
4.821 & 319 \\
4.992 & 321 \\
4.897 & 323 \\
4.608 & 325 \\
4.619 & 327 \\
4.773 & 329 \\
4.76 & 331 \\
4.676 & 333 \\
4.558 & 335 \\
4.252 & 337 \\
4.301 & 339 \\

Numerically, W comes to 4.494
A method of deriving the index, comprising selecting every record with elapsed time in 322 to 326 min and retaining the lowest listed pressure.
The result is 4.608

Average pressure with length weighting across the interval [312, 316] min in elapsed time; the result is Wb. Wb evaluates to 4.53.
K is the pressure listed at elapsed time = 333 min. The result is 4.676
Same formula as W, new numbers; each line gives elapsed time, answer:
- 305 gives 4.732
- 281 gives 4.648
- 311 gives 4.611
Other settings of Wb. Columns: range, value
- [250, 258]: 3.76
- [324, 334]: 4.69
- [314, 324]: 4.8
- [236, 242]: 4.74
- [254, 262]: 2.93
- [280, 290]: 4.21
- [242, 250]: 4.55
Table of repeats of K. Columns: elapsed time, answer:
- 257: 2.57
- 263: 4.152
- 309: 4.484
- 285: 4.214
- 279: 4.665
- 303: 4.569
